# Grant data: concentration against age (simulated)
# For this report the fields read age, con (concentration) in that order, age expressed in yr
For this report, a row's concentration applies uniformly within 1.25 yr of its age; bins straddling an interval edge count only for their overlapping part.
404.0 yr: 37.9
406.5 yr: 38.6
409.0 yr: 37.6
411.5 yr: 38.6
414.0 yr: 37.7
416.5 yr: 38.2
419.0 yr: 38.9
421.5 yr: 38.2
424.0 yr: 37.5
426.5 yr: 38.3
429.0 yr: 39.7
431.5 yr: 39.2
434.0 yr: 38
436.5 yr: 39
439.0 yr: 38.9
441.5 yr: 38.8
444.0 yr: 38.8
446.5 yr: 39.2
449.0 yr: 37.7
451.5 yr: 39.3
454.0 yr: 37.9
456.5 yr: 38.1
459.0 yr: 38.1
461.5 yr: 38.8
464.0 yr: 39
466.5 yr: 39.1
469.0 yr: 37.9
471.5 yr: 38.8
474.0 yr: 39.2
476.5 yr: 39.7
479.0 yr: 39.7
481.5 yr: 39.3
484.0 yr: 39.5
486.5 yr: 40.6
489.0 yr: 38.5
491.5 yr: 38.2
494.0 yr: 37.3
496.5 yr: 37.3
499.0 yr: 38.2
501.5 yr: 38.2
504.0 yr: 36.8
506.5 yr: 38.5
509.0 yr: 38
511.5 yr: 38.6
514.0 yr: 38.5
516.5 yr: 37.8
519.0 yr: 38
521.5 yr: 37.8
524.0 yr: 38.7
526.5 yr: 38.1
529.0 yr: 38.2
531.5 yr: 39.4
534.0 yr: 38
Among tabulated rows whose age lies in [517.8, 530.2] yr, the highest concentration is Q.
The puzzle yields 38.7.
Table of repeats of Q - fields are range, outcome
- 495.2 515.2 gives 38.6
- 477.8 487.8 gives 40.6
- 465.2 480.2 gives 39.7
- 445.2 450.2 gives 39.2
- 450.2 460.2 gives 39.3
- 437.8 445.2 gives 38.9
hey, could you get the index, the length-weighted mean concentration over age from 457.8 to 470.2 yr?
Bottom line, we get 38.6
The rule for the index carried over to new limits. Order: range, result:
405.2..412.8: 38.3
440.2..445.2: 38.8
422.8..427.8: 37.9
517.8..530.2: 38.2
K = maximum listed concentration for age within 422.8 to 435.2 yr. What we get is 39.7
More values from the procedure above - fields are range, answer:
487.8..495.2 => 38.5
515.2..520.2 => 38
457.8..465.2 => 39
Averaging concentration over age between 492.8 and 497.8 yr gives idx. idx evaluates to 37.3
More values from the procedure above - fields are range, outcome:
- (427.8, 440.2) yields 39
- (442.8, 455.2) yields 38.6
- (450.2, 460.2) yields 38.3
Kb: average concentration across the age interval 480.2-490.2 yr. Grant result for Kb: 39.5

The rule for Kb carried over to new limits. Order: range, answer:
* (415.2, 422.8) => 38.4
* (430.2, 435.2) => 38.6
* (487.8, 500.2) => 37.9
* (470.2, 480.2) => 39.3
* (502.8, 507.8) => 37.7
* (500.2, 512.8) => 38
